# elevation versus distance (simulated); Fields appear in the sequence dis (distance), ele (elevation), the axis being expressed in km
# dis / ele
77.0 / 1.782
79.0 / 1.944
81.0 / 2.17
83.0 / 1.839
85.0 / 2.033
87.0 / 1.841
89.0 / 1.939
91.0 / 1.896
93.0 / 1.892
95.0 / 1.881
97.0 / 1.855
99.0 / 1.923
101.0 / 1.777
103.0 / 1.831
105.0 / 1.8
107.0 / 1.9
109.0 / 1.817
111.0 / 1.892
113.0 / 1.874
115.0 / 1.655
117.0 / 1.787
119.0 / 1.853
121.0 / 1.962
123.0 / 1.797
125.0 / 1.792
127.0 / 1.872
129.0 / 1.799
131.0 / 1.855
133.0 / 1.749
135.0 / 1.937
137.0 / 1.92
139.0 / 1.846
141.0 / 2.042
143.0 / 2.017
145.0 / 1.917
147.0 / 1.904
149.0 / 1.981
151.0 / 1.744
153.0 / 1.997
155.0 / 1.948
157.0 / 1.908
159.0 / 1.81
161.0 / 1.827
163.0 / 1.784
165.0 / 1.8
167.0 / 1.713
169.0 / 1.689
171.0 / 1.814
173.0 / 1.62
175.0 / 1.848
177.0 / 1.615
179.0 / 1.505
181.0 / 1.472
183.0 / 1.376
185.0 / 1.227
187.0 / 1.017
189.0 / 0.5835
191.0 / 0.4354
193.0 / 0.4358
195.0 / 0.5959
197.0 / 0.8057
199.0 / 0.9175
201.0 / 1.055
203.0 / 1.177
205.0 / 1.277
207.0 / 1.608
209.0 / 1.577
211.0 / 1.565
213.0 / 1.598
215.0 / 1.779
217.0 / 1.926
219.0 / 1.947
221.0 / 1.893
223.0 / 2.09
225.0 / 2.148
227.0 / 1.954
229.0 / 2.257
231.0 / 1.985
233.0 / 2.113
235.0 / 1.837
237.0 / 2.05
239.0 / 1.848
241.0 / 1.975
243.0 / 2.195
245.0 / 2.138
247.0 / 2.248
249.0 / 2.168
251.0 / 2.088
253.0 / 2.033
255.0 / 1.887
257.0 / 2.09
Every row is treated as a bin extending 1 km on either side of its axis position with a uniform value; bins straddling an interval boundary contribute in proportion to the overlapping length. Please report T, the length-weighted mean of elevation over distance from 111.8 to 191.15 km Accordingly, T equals 1.72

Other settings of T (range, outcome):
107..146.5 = 1.86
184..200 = 0.752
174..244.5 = 1.54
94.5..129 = 1.84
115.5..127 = 1.83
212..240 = 1.96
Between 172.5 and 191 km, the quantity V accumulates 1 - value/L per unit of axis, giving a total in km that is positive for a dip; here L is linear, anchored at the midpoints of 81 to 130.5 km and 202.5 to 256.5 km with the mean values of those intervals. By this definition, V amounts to 5.7 km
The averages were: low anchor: 1.86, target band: 1.31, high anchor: 1.91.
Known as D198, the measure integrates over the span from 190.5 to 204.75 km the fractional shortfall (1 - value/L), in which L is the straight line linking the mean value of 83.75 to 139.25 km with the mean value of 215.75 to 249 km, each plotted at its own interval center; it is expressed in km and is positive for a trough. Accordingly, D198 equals 8.4 km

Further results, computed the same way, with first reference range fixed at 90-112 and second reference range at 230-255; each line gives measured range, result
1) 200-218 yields 4.48 km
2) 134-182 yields 2.88 km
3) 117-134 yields 0.55 km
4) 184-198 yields 8.85 km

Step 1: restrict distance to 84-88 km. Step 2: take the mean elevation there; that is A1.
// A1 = 1.94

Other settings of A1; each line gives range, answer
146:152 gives 1.88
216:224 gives 1.96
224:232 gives 2.09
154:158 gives 1.93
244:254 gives 2.13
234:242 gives 1.93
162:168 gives 1.77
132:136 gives 1.84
